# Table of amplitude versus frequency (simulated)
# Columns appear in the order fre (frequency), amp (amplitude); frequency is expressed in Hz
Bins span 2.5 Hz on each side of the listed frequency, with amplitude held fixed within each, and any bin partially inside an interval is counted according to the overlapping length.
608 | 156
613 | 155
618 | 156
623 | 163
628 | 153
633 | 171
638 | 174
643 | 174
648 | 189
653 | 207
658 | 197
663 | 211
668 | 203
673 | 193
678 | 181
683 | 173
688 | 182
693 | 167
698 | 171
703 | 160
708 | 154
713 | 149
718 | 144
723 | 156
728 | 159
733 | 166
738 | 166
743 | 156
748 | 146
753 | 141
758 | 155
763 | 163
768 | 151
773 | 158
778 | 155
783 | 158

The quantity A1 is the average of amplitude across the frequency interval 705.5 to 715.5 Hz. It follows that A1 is 152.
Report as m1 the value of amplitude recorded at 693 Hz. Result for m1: 167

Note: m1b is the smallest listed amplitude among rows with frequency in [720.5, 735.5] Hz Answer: 156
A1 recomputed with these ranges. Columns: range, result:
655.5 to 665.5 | 204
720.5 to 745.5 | 161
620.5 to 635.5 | 162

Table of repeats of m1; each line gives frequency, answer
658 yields 197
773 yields 158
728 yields 159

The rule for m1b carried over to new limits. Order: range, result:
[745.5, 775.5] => 141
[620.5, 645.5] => 153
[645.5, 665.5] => 189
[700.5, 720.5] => 144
